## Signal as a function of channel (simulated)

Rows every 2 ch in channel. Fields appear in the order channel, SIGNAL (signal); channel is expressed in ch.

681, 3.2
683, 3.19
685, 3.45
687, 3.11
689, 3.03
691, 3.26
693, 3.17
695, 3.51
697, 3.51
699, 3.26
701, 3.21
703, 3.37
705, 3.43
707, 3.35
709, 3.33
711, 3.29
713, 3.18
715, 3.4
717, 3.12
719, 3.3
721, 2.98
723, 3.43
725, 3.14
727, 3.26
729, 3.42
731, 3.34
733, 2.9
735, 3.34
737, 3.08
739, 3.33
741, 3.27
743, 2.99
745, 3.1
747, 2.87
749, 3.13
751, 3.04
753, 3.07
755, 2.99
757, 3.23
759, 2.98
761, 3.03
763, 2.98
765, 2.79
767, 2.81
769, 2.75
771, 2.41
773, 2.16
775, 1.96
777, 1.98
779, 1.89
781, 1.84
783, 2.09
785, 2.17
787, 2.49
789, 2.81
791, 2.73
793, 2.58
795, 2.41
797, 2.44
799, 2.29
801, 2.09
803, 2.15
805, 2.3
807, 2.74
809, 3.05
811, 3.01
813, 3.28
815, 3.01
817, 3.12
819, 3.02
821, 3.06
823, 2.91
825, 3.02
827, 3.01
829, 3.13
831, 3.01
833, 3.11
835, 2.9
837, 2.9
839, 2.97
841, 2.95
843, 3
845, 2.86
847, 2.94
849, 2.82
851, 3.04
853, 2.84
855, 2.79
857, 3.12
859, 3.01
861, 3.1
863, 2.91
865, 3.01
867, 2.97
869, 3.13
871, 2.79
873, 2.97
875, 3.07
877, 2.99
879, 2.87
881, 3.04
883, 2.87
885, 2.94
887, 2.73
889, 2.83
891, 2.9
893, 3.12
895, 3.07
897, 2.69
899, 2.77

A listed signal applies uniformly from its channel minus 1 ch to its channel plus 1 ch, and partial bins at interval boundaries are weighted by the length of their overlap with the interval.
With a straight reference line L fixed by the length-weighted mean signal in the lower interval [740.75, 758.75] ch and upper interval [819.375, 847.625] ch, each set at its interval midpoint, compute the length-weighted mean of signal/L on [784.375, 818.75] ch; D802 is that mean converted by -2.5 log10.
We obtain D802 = 0.14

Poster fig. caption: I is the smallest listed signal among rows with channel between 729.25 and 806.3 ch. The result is 1.84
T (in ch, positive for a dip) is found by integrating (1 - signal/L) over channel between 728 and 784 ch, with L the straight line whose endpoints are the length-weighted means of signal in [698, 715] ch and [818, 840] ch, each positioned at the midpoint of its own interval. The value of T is 6.6 ch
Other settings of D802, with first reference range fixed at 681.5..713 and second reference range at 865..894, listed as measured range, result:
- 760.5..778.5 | 0.25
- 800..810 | 0.24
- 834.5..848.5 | 0.03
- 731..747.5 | 0.03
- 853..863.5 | 0.00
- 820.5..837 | 0.01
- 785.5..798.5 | 0.22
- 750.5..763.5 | 0.05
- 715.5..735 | 0.01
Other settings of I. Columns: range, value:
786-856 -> 2.09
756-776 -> 1.96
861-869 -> 2.91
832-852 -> 2.82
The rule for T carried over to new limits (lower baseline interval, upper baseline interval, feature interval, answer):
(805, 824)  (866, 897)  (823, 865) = -0.1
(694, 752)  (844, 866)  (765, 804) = 9.7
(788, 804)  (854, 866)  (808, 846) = -4.5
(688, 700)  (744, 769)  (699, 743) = -1.3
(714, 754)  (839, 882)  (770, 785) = 5.1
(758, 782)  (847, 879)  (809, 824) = -1.9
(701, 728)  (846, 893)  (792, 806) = 3.5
